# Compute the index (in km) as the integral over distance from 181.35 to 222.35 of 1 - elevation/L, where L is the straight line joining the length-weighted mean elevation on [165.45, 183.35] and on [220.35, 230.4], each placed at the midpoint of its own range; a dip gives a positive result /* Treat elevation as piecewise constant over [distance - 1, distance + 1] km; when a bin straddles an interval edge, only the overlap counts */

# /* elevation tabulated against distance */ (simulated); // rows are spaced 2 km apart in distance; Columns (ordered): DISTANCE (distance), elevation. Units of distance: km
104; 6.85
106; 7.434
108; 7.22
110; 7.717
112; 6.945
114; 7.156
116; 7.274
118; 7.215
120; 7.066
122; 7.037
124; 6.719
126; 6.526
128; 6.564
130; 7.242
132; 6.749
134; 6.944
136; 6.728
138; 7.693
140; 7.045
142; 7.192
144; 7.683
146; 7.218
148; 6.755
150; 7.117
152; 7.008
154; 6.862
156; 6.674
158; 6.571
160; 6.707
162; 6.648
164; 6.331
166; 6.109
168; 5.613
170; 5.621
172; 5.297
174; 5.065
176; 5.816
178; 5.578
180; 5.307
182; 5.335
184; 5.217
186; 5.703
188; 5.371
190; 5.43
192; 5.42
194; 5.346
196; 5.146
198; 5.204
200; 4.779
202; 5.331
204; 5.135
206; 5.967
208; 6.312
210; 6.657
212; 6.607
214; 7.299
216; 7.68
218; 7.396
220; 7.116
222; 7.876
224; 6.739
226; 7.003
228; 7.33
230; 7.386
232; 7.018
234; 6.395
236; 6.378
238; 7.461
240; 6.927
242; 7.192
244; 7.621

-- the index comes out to 3.0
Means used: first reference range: 5.51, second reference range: 7.25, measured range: 5.99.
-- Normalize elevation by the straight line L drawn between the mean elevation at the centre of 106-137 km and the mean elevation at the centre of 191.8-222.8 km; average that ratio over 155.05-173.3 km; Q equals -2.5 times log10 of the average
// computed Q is 0.08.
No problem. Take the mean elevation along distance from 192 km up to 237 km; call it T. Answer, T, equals 6.44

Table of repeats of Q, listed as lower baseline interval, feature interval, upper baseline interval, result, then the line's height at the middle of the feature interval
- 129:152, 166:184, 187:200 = 0.08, 5.92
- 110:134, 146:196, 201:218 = 0.12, 6.68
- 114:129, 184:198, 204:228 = 0.27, 6.91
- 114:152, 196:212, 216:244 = 0.25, 7.11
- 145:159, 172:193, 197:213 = 0.15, 6.23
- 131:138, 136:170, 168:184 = -0.09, 6.26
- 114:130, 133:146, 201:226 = -0.05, 6.9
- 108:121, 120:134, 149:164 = 0.04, 7.09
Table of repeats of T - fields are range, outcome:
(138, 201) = 6.06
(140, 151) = 7.18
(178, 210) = 5.45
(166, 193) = 5.47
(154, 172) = 6.26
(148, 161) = 6.82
